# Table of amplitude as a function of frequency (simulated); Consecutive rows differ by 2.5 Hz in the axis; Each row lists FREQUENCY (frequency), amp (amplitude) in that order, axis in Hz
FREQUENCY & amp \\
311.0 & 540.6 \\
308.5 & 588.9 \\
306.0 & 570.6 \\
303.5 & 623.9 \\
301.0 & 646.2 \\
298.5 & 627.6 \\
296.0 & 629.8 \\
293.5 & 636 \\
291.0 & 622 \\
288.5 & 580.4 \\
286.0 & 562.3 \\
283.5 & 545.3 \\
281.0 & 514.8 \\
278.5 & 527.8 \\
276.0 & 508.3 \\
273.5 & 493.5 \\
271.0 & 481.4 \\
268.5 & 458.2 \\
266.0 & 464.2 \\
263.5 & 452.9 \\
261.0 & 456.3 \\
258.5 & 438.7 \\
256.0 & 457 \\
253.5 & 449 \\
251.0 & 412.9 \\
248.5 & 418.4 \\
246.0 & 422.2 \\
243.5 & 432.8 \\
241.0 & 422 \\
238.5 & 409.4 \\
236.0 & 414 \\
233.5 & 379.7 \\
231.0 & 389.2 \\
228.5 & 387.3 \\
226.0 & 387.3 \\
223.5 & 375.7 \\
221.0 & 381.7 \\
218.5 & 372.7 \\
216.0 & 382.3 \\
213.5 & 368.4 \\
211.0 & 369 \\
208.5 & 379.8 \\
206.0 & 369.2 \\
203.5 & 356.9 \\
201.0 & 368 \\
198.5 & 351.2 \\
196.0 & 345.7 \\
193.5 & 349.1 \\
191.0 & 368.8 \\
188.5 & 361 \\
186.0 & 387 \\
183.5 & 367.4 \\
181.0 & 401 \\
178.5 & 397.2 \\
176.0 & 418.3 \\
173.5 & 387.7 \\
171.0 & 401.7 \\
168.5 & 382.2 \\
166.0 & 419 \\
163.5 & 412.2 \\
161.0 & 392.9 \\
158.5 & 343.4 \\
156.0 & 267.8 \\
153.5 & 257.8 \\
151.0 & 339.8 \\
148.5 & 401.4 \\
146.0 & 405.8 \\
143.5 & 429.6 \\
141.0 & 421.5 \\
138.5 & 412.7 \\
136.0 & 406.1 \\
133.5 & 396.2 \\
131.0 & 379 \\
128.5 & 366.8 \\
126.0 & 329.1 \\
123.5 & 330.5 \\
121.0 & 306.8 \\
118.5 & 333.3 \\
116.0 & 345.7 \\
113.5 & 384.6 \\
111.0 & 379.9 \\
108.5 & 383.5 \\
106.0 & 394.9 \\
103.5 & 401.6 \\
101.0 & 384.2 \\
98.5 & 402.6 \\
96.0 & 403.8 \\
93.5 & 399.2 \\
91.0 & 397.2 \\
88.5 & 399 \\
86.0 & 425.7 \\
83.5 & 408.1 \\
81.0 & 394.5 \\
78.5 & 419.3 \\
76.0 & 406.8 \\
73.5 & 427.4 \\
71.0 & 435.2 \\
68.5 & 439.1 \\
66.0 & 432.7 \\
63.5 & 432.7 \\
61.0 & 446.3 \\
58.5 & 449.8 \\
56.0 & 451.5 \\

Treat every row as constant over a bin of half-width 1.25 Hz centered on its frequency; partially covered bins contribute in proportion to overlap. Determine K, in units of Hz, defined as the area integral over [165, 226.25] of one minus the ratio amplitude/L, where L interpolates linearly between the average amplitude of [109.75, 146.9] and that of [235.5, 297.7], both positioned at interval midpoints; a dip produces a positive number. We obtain 7.5 Hz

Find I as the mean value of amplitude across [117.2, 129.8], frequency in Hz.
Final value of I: 334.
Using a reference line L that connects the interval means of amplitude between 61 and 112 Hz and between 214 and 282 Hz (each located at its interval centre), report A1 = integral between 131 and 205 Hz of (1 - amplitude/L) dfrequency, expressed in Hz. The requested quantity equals 7.6 Hz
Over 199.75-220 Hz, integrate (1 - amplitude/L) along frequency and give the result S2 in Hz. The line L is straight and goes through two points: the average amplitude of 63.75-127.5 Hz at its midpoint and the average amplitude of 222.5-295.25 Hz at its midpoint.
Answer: 3.34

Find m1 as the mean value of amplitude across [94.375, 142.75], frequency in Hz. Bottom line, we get 378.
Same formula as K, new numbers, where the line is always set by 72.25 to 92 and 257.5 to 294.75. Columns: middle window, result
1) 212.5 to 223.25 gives 2.4 Hz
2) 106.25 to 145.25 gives 5.3 Hz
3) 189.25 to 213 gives 5.7 Hz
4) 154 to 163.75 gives 2.4 Hz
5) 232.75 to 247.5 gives 2.4 Hz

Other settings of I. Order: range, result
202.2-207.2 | 363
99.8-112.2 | 389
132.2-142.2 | 409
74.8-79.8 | 413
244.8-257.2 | 432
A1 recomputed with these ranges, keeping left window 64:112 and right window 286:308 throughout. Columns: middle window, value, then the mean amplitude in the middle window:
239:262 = 5.43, 433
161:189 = 5.56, 395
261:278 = 3.16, 477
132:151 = 2.26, 405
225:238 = 3.70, 393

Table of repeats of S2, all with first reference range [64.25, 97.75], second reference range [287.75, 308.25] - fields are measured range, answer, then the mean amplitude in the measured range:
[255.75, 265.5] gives 2.18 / 452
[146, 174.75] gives 7.22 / 366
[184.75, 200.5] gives 4.79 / 361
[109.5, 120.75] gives 2.26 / 357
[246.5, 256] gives 2.37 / 430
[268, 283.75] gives 2.44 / 504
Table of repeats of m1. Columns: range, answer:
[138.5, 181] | 381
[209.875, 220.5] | 374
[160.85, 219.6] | 379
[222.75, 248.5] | 403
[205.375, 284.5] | 429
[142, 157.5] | 351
